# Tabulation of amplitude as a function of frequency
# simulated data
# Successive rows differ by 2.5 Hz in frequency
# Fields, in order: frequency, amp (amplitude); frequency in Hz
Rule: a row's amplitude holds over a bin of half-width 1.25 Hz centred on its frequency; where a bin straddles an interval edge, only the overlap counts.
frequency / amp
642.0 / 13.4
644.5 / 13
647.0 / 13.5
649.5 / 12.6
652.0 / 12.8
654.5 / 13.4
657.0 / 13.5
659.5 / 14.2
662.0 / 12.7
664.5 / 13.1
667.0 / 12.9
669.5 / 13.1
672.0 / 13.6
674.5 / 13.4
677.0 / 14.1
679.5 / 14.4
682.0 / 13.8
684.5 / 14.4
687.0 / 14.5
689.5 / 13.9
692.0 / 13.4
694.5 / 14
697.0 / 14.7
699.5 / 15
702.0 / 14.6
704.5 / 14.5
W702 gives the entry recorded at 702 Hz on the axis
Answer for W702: 14.6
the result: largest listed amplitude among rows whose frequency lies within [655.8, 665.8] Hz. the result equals 14.2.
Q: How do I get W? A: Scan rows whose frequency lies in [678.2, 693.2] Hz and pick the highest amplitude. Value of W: 14.5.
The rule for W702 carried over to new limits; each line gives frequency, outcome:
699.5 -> 15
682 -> 13.8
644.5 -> 13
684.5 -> 14.4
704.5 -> 14.5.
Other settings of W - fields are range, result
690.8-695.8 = 14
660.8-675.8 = 13.6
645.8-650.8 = 13.5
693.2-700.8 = 15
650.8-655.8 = 13.4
